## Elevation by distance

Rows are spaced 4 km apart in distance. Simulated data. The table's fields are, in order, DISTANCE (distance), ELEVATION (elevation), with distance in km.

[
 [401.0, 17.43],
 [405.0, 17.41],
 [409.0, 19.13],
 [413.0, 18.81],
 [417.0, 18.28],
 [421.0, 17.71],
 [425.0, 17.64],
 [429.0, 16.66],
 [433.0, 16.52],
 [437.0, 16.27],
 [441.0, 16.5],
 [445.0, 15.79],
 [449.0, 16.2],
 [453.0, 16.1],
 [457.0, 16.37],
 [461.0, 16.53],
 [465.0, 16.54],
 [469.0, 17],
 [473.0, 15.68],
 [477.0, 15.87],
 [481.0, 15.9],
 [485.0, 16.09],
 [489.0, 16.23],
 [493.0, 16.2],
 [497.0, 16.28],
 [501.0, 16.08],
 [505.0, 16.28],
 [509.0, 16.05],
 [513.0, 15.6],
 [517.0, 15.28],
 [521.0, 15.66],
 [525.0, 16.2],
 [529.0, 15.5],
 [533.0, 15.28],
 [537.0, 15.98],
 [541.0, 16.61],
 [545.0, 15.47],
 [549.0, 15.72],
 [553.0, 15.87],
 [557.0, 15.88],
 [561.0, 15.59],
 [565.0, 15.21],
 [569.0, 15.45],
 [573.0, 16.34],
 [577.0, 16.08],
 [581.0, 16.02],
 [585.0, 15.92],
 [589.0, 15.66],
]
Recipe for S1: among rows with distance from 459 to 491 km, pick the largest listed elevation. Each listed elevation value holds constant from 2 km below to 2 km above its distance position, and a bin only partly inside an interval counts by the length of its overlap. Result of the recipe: 17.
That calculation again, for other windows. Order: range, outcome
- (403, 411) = 19.13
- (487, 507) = 16.28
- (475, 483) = 15.9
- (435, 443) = 16.5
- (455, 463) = 16.53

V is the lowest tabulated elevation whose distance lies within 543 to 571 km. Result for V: 15.21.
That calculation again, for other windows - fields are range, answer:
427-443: 16.27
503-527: 15.28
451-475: 15.68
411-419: 18.28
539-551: 15.47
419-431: 16.66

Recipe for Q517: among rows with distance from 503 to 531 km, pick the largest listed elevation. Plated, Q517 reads 16.28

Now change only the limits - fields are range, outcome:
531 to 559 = 16.61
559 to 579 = 16.34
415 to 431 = 18.28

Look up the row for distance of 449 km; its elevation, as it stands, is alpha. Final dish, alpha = 16.2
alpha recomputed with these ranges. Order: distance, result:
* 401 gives 17.43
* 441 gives 16.5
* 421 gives 17.71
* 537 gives 15.98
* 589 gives 15.66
